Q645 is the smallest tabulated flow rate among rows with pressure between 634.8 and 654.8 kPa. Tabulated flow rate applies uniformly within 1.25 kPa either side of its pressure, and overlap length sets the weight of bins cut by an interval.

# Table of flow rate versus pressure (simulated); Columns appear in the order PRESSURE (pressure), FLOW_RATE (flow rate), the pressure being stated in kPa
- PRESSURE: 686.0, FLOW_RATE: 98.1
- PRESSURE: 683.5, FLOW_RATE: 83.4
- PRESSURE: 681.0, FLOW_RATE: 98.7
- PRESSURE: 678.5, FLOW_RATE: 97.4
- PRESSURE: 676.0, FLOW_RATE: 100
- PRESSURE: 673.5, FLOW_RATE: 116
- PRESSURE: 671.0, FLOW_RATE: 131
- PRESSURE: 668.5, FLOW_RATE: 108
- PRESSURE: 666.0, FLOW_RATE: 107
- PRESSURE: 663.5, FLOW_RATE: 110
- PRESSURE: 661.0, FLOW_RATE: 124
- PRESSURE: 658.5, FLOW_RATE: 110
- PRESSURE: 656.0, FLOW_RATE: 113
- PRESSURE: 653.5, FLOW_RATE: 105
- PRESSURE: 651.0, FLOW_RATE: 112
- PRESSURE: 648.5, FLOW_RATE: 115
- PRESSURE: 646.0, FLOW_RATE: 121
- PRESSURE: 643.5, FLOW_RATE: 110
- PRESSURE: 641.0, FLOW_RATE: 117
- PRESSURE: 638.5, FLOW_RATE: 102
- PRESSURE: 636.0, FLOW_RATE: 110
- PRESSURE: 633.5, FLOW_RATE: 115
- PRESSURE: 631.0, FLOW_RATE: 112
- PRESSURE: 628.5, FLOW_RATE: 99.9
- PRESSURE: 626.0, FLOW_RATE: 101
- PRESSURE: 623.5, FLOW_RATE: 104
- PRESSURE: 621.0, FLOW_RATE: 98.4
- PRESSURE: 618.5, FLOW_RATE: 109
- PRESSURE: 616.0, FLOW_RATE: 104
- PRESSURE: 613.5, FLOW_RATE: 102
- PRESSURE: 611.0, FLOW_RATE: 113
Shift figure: 102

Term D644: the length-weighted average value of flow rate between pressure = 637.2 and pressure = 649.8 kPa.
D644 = 113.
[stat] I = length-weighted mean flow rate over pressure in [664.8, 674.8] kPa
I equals 115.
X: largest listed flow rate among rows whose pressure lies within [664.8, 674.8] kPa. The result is 131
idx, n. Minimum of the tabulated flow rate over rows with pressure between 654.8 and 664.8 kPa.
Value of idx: 110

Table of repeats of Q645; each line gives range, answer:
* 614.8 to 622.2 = 98.4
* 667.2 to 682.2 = 97.4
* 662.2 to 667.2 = 107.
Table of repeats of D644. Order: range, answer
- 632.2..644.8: 111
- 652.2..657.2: 109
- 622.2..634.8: 106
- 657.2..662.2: 117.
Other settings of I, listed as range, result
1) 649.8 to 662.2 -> 113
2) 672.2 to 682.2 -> 103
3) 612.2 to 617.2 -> 103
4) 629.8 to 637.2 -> 112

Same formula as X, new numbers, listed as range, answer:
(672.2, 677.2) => 116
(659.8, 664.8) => 124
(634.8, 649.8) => 121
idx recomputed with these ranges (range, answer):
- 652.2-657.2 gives 105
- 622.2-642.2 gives 99.9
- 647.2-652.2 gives 112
